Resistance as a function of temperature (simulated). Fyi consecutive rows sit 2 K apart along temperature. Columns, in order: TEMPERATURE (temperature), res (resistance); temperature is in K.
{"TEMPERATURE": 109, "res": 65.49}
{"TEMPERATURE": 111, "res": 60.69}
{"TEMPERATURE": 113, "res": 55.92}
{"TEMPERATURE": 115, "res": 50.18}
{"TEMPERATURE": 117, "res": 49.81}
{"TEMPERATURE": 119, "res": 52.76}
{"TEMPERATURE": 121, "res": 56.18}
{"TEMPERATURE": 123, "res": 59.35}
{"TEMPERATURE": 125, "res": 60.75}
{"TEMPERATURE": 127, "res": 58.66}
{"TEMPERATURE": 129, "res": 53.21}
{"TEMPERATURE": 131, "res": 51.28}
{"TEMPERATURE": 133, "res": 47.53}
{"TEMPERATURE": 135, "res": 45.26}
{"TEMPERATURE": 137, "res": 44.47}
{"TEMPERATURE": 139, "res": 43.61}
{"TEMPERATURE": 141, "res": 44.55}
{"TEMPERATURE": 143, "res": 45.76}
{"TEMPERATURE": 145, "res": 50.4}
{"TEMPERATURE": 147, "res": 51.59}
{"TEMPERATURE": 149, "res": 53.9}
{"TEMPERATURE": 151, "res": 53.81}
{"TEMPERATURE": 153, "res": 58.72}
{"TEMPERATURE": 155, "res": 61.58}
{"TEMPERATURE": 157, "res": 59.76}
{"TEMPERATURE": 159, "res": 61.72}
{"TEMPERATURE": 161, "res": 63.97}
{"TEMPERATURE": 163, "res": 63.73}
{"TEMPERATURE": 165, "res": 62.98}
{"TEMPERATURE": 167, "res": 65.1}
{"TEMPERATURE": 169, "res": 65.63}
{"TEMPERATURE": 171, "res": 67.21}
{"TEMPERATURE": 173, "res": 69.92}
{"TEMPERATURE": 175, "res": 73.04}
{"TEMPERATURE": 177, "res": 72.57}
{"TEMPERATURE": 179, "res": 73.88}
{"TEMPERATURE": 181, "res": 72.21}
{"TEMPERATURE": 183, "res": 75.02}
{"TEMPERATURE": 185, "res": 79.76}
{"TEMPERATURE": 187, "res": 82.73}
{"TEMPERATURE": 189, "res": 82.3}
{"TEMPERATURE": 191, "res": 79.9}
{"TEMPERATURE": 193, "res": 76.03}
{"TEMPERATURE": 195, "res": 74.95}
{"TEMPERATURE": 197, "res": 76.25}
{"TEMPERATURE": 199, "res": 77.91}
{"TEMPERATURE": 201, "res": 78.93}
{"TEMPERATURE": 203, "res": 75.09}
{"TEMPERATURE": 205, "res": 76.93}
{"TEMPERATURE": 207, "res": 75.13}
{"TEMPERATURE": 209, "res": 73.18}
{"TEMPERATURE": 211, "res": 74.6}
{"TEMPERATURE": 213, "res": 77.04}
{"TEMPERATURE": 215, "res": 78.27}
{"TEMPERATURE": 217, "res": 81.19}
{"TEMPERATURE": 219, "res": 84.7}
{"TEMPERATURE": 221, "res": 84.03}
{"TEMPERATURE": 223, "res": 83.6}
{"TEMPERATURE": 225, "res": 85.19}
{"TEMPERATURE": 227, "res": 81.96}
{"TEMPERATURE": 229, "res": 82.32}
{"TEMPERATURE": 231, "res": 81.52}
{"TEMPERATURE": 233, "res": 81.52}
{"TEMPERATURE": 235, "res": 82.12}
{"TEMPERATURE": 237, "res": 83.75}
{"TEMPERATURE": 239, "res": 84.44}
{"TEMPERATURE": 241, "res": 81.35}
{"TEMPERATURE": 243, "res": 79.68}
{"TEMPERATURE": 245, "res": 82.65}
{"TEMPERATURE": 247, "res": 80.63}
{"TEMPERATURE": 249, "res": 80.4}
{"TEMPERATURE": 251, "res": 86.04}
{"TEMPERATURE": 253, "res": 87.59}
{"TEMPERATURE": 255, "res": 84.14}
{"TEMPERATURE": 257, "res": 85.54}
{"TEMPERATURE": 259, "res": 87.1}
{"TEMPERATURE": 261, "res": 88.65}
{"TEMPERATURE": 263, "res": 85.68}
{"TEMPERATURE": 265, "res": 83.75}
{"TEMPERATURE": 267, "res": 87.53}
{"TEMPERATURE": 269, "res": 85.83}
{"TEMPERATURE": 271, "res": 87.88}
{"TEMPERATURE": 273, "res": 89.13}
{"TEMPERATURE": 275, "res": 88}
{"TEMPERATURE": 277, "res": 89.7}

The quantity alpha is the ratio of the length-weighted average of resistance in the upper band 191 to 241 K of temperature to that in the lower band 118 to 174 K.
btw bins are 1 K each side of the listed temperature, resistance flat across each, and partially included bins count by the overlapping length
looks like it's 1.4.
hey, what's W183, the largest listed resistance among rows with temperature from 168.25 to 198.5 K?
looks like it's 82.73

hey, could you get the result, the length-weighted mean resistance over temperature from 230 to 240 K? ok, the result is 82.7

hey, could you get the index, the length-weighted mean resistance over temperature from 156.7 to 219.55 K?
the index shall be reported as 73.6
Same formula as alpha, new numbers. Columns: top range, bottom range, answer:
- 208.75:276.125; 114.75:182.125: 1.44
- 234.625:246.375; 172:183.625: 1.13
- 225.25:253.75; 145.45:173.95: 1.35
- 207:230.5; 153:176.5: 1.24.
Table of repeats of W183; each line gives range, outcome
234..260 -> 87.59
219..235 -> 85.19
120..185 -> 79.76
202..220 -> 84.7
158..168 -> 65.1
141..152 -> 53.9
